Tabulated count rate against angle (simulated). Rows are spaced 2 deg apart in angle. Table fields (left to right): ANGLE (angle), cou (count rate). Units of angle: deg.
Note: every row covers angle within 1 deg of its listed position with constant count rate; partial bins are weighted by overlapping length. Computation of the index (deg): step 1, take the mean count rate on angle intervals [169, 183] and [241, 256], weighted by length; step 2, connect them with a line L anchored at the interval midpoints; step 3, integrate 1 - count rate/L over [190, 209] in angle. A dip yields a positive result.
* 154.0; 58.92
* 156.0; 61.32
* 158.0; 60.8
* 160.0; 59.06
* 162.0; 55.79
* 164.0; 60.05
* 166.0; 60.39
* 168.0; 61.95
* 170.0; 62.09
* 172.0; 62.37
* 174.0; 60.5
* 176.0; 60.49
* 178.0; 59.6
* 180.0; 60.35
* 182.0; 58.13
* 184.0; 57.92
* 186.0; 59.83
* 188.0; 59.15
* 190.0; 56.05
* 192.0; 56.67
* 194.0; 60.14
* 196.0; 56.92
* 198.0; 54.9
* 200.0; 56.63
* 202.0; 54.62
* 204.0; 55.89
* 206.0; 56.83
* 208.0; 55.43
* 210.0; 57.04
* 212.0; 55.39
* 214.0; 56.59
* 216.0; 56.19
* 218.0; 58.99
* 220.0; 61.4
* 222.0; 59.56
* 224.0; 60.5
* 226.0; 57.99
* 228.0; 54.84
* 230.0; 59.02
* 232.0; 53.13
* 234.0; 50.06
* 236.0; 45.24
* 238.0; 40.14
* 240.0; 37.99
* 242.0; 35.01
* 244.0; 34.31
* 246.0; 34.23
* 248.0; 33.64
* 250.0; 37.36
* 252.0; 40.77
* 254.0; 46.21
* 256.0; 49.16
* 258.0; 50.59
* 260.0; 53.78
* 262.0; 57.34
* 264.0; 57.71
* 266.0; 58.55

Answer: -1.1 deg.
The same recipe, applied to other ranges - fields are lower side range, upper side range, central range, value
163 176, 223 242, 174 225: -1.9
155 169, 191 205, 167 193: -0.6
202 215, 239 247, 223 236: -3.5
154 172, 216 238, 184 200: 0.1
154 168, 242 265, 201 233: -4.2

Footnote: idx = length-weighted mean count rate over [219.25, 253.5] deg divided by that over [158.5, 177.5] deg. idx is 0.77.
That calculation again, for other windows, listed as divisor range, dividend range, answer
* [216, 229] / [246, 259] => 0.72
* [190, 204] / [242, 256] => 0.68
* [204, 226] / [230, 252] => 0.71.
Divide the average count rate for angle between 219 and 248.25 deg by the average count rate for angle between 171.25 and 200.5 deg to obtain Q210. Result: 0.8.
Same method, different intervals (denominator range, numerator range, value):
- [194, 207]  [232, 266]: 0.79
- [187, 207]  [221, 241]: 0.91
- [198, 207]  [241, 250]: 0.62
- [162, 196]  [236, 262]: 0.70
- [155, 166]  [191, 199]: 0.96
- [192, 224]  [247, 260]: 0.77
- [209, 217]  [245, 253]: 0.65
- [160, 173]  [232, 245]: 0.69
